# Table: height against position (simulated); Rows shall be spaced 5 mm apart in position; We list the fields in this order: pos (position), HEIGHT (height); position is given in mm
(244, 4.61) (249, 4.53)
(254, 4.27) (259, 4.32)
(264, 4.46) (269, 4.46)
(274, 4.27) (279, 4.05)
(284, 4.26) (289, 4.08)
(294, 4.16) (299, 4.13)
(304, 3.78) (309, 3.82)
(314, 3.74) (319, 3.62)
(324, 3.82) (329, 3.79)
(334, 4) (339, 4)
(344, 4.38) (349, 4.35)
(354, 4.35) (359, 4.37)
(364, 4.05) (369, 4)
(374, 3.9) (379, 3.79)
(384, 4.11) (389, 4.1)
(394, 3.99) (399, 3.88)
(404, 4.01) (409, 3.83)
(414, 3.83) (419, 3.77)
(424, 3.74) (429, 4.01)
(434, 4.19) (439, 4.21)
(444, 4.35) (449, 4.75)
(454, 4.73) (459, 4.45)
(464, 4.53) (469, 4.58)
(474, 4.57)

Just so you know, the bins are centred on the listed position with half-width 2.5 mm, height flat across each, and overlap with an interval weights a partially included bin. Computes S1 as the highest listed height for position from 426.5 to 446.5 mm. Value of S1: 4.35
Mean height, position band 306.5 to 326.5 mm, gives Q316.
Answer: 3.75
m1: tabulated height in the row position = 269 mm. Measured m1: 4.46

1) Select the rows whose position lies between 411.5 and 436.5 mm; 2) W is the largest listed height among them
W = 4.19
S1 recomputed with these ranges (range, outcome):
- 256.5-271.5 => 4.46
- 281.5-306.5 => 4.26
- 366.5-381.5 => 4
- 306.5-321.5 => 3.82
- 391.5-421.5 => 4.01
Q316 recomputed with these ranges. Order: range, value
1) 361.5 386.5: 3.97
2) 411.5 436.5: 3.91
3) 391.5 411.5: 3.93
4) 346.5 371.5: 4.22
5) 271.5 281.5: 4.16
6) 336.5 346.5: 4.19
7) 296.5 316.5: 3.87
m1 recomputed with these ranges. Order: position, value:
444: 4.35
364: 4.05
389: 4.1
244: 4.61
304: 3.78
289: 4.08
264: 4.46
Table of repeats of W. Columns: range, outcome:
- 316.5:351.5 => 4.38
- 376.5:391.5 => 4.11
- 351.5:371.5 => 4.37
